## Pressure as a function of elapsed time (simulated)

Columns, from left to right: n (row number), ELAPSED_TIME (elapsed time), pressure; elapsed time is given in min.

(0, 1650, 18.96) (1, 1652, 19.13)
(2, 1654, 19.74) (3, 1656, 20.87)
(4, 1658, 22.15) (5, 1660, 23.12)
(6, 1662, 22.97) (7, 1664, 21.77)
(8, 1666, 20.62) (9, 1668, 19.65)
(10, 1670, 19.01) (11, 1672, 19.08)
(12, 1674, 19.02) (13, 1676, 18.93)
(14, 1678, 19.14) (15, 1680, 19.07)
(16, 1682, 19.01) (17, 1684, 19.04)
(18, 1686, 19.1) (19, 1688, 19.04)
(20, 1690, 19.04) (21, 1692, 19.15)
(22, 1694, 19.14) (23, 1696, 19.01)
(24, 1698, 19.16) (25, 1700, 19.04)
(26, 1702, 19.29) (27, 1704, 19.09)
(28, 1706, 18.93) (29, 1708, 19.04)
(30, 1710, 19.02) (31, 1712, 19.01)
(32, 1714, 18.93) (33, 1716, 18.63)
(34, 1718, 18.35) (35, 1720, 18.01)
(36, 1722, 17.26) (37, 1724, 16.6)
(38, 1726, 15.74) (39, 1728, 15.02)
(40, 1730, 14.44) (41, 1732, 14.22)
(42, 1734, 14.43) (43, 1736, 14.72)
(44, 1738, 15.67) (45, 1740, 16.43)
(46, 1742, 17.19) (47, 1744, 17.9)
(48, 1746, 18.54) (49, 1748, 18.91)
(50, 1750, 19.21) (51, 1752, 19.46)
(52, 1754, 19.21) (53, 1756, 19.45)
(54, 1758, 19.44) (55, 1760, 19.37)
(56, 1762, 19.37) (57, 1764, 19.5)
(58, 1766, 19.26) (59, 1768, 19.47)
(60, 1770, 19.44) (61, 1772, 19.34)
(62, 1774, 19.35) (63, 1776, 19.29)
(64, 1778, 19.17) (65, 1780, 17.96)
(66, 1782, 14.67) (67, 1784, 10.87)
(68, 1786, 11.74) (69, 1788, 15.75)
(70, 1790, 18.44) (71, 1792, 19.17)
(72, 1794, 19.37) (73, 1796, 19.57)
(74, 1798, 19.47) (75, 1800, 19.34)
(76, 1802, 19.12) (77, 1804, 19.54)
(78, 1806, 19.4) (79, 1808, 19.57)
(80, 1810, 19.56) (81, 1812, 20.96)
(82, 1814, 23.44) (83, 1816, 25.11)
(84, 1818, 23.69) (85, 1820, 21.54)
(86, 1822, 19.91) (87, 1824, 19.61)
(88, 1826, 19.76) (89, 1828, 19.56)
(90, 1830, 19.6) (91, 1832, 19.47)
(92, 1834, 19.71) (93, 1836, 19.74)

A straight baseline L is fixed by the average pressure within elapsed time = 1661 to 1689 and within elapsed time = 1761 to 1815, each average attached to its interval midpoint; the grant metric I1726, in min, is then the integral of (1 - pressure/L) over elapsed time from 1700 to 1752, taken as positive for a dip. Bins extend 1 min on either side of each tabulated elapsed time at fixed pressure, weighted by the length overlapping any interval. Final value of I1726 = 4.7 min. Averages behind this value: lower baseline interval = 19.7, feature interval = 17.5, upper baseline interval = 18.6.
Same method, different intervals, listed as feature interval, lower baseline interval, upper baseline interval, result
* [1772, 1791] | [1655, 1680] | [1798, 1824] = 3.88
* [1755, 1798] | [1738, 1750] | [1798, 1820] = 2.58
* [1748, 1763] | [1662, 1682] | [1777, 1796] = -1.68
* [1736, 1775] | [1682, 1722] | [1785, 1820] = 1.31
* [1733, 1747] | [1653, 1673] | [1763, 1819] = 2.36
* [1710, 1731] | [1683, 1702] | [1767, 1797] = 1.51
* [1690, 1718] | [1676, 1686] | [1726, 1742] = -2.67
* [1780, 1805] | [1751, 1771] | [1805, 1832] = 3.62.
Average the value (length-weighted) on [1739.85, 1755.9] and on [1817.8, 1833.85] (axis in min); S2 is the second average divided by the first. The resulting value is 1.09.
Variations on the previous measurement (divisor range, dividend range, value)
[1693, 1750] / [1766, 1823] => 1.08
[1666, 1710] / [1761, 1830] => 1.00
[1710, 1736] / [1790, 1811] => 1.16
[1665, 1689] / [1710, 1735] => 0.87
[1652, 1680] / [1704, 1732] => 0.86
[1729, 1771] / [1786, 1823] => 1.11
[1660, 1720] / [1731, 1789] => 0.91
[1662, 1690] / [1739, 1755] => 0.94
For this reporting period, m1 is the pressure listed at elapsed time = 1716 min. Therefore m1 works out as 18.63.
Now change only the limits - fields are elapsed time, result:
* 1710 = 19.02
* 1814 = 23.44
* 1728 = 15.02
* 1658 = 22.15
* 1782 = 14.67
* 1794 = 19.37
